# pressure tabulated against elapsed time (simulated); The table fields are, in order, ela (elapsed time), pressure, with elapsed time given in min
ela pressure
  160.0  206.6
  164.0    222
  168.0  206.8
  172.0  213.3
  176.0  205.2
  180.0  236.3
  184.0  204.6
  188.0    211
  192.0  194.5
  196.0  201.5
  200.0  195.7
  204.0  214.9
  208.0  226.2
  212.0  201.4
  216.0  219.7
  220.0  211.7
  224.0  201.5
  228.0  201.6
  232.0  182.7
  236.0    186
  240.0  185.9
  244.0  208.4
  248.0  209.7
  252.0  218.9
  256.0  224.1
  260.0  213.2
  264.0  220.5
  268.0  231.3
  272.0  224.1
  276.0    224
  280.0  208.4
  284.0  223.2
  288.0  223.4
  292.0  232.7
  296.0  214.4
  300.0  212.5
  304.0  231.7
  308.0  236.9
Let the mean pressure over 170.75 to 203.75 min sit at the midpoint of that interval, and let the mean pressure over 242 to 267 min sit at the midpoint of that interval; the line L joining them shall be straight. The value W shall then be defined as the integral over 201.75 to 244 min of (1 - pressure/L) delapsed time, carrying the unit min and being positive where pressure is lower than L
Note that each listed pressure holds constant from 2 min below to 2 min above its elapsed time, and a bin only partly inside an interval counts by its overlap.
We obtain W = 1.8 min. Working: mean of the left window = 208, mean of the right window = 216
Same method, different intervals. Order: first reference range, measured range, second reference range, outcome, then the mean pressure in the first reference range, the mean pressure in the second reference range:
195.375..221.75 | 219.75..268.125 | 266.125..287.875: 2.33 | 211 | 222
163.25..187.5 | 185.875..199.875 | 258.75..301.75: 0.90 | 214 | 221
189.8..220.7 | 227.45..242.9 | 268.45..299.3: 1.75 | 208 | 222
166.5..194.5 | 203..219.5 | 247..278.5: -0.08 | 210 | 221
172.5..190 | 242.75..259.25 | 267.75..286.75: 0.30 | 214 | 221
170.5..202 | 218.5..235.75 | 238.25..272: 1.16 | 208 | 215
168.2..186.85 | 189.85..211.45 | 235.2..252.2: 0.32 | 214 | 201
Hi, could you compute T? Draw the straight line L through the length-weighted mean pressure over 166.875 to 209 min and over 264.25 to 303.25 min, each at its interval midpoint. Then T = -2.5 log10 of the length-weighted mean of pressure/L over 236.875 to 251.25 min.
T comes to 0.08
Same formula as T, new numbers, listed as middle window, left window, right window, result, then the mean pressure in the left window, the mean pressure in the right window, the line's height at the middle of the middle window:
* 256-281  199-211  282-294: 0.011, 213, 226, 223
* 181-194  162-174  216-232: 0.024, 214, 204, 211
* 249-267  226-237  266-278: -0.027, 190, 226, 214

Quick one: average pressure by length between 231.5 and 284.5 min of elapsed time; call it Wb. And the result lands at 212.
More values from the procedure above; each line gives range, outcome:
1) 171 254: 206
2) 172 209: 210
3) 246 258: 218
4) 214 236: 202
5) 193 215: 208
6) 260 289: 221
